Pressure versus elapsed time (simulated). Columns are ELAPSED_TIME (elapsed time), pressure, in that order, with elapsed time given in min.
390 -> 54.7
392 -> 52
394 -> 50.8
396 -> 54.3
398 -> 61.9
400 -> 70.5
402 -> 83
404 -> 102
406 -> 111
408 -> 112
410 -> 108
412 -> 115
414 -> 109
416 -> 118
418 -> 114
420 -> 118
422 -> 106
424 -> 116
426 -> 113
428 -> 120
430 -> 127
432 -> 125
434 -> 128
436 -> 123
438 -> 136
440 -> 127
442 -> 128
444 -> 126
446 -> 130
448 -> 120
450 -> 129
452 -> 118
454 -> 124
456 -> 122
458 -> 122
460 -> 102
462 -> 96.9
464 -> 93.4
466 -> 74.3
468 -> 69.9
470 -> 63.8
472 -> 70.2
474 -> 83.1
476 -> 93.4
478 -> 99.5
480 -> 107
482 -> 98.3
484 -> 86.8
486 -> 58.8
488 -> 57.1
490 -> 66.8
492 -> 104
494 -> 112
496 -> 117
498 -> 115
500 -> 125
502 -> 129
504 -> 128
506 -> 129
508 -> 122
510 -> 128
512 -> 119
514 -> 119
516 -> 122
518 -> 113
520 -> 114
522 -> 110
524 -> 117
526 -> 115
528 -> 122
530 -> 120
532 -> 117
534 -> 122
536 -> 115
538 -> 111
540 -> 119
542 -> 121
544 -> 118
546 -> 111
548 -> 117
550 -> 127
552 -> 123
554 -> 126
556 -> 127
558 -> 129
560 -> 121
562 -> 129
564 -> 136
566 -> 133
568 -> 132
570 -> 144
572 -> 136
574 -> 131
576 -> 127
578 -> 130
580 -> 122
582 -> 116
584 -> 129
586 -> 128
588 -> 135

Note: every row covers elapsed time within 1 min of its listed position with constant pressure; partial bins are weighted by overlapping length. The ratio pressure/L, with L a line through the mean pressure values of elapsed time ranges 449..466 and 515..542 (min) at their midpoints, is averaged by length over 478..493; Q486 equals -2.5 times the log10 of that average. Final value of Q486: 0.33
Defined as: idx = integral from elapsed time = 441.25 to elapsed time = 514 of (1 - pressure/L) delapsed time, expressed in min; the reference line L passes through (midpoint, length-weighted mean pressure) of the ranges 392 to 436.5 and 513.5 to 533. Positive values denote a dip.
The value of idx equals 3.93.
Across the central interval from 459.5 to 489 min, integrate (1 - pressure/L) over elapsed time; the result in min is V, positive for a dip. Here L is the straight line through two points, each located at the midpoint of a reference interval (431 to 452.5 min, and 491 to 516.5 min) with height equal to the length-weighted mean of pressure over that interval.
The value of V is 9.6 min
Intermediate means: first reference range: 127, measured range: 83.3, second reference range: 121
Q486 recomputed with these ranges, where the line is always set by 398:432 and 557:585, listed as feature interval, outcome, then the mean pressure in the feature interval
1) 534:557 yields 0.06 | 120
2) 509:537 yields 0.04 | 118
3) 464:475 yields 0.48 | 74.2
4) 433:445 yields -0.15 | 128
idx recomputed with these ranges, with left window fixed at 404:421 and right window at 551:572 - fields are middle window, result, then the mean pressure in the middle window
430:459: -2.3 min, 126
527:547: 1.5 min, 118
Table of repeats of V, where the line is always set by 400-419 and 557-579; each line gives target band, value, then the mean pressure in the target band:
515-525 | 0.70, 115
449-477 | 4.19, 97.3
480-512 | 3.89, 106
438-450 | -1.68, 127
